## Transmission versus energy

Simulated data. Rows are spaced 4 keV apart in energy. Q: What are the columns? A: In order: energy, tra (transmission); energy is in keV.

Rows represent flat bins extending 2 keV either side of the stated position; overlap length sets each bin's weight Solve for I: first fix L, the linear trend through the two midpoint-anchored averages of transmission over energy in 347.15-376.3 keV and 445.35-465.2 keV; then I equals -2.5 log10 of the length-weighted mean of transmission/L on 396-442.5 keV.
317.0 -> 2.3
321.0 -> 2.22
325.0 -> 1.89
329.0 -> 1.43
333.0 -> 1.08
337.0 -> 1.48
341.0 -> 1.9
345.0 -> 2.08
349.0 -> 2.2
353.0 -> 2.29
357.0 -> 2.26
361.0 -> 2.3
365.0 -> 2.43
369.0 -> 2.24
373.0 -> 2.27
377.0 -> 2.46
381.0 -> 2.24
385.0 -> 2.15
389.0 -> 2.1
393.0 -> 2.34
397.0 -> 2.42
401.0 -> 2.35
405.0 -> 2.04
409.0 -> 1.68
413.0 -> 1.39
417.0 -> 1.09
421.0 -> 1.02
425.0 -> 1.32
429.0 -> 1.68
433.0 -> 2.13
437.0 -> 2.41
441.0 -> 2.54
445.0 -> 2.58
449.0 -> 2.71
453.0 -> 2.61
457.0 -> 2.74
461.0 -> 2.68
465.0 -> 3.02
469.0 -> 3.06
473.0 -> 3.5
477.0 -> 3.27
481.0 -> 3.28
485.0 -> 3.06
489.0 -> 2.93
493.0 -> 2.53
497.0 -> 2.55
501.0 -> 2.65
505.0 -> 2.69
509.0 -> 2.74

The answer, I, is 0.37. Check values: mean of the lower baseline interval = 2.29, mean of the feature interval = 1.82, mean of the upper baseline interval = 2.71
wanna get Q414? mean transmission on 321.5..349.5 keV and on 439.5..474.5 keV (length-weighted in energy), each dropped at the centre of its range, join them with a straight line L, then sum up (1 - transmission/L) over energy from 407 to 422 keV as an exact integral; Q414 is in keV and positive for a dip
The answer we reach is 6.89 keV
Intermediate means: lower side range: 1.72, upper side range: 2.82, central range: 1.31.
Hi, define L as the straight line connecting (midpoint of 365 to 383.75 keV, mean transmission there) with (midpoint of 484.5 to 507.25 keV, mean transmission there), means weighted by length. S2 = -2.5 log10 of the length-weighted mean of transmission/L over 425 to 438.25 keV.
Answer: 0.276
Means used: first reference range 2.31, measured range 1.94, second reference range 2.71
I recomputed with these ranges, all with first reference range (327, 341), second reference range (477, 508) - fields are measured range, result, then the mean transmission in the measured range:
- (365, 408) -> -0.200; 2.26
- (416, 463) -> 0.116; 2.15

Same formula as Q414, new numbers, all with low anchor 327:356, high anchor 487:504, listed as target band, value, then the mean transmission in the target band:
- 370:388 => -2.34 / 2.27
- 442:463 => -2.04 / 2.66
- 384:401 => -1.50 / 2.27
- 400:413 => 1.56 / 1.9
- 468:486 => -4.86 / 3.25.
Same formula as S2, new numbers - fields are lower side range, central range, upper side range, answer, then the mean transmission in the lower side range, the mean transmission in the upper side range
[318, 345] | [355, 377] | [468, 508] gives -0.164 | 1.72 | 2.94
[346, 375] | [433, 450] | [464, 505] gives 0.096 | 2.28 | 2.97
